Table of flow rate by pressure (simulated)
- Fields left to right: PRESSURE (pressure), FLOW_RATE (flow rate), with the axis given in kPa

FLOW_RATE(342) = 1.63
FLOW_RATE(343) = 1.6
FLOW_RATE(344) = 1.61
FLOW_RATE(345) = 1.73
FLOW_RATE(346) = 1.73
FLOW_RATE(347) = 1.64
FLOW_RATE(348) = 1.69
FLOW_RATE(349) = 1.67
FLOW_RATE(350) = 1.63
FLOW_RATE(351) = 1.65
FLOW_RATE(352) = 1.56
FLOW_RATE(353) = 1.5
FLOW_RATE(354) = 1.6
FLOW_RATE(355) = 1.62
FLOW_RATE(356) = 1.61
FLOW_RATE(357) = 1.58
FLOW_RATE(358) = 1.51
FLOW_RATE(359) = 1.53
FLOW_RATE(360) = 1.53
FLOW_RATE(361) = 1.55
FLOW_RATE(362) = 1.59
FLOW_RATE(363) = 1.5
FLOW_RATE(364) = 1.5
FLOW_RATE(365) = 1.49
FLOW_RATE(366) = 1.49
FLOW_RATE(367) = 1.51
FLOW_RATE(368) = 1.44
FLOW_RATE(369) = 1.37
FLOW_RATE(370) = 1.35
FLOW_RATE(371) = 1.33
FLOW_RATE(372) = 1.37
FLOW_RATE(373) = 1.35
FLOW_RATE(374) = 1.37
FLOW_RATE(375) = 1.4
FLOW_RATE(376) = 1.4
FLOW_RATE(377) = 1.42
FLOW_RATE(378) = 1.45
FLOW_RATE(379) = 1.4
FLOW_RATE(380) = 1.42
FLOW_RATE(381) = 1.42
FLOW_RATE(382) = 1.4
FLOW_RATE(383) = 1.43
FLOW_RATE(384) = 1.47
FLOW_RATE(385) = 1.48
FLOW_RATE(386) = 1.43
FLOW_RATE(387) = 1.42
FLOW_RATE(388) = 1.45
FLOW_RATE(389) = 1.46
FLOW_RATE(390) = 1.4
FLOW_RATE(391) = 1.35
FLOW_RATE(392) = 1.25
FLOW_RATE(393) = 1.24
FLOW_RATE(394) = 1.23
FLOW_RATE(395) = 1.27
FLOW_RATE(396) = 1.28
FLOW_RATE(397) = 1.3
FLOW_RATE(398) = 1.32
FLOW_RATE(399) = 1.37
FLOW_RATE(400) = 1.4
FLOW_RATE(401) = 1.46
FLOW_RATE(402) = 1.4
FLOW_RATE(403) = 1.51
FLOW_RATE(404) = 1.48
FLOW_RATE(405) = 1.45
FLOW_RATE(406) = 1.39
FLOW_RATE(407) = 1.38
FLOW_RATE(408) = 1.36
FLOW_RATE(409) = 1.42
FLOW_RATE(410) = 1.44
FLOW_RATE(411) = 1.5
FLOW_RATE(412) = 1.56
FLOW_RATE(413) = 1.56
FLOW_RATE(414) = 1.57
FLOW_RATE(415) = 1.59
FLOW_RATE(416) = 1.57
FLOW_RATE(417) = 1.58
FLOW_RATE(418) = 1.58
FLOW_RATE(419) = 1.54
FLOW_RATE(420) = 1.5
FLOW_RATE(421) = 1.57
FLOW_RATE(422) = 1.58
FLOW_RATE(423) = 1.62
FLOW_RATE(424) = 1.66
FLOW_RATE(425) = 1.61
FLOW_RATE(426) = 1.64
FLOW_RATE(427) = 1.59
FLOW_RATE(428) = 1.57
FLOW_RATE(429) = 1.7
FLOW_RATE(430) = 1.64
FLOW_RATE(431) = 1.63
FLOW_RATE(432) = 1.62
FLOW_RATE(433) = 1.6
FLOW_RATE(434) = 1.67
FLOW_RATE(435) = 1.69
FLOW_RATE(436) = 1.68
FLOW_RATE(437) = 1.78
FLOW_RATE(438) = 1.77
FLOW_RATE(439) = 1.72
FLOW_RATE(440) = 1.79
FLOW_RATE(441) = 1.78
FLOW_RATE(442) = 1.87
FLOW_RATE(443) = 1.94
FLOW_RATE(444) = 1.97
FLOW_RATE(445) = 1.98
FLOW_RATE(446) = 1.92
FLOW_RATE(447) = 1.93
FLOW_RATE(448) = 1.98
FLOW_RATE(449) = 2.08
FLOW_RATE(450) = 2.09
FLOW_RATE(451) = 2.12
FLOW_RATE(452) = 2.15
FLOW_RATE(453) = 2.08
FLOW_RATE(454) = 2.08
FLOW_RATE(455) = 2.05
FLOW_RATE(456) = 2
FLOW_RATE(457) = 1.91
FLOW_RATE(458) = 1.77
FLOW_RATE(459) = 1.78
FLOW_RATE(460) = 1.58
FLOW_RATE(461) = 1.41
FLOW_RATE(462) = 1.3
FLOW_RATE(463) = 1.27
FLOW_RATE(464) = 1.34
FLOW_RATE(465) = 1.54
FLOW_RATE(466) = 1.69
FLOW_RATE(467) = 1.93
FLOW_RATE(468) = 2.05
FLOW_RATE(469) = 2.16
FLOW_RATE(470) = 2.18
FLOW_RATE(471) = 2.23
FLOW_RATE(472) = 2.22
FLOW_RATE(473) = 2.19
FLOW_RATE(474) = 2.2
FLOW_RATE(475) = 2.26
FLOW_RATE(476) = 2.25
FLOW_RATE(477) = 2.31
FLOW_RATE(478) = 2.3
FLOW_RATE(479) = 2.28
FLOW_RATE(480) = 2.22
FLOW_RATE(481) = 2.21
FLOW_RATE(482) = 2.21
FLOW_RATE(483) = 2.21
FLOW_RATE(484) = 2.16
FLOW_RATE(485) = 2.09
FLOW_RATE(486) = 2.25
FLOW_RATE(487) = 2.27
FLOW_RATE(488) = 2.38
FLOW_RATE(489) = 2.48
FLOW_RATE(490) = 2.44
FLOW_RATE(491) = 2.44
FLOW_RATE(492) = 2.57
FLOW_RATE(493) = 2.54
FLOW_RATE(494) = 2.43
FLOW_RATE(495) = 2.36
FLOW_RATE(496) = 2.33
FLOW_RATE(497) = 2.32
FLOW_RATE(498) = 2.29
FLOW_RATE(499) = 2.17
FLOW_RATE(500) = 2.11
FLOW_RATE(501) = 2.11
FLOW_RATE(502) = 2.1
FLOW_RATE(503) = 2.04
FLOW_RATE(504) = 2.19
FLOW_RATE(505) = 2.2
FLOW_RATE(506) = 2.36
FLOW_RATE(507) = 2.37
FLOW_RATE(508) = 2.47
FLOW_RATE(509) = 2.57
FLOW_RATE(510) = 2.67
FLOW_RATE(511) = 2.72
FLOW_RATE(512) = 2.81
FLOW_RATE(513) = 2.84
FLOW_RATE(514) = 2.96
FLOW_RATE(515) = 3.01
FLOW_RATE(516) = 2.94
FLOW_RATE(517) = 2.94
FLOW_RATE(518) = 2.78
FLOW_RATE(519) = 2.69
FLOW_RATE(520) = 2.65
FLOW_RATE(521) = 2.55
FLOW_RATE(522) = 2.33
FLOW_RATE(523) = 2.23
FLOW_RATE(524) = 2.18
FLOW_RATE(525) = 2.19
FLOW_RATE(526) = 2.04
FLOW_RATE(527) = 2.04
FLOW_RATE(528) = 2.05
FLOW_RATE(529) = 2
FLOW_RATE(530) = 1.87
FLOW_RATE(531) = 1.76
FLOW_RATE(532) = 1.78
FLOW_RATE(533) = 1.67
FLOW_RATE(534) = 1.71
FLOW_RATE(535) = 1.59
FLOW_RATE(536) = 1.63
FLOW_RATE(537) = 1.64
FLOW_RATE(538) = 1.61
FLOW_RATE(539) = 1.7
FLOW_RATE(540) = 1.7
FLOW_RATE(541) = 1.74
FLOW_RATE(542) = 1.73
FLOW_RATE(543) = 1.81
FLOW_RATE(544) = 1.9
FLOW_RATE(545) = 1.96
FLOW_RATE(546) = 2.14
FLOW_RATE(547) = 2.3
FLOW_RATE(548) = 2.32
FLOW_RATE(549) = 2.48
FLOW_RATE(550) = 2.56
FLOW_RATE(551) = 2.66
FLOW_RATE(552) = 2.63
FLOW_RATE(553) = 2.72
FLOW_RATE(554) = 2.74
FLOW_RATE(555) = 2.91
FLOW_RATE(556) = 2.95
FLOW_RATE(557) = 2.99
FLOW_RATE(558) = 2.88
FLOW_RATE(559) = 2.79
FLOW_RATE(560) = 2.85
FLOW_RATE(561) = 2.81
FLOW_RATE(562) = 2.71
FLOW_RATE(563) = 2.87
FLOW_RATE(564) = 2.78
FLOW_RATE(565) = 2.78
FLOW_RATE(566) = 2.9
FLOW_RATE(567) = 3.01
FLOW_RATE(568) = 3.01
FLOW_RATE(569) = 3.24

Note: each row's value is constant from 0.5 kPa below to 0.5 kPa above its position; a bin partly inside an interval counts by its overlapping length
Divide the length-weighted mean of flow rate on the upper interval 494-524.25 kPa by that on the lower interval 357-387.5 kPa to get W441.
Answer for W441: 1.7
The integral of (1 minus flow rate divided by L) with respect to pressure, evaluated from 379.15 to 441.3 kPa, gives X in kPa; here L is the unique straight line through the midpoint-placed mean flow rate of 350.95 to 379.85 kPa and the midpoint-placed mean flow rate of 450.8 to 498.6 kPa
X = 8.2 kPa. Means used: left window 1.48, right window 2.1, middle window 1.51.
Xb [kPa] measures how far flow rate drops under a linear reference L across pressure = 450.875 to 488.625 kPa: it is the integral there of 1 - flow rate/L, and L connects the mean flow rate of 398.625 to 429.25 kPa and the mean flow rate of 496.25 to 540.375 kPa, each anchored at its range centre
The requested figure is -2.1 kPa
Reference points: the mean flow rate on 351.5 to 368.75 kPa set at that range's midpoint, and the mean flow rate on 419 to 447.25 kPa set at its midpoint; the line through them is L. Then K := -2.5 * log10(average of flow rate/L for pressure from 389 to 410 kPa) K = 0.19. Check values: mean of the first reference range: 1.53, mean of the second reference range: 1.71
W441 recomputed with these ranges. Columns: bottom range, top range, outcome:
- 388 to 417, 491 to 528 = 1.73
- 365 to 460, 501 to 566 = 1.49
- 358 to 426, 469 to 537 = 1.58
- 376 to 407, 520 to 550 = 1.42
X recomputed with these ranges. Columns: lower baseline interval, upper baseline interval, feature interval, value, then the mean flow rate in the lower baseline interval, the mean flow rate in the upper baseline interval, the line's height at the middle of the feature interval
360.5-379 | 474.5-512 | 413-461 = 4.0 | 1.44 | 2.32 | 1.92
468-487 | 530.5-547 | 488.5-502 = -1.7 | 2.22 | 1.77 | 2.09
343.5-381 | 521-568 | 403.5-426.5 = 2.8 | 1.51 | 2.29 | 1.74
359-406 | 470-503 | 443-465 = 1.7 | 1.41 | 2.27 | 2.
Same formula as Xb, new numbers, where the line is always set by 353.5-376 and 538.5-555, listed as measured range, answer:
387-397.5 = 1.7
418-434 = 1.1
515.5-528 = -2.0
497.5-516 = -3.6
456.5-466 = 1.6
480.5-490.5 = -1.5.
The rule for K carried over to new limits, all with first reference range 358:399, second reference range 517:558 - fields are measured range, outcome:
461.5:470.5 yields 0.08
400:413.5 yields 0.07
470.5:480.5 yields -0.19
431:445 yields -0.04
